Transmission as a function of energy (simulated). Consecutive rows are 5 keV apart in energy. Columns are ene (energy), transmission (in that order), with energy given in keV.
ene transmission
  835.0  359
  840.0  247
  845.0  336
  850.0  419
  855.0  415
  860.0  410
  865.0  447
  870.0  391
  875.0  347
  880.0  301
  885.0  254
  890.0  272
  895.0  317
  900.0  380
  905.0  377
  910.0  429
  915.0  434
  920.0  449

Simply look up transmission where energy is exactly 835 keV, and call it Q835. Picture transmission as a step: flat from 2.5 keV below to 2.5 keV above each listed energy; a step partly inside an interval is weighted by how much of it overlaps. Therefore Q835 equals 359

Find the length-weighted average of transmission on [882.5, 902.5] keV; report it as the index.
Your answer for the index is 306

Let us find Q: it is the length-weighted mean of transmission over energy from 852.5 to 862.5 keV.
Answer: 412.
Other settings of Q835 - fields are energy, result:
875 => 347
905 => 377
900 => 380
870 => 391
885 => 254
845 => 336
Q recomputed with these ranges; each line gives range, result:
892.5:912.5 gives 376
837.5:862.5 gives 365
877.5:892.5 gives 276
